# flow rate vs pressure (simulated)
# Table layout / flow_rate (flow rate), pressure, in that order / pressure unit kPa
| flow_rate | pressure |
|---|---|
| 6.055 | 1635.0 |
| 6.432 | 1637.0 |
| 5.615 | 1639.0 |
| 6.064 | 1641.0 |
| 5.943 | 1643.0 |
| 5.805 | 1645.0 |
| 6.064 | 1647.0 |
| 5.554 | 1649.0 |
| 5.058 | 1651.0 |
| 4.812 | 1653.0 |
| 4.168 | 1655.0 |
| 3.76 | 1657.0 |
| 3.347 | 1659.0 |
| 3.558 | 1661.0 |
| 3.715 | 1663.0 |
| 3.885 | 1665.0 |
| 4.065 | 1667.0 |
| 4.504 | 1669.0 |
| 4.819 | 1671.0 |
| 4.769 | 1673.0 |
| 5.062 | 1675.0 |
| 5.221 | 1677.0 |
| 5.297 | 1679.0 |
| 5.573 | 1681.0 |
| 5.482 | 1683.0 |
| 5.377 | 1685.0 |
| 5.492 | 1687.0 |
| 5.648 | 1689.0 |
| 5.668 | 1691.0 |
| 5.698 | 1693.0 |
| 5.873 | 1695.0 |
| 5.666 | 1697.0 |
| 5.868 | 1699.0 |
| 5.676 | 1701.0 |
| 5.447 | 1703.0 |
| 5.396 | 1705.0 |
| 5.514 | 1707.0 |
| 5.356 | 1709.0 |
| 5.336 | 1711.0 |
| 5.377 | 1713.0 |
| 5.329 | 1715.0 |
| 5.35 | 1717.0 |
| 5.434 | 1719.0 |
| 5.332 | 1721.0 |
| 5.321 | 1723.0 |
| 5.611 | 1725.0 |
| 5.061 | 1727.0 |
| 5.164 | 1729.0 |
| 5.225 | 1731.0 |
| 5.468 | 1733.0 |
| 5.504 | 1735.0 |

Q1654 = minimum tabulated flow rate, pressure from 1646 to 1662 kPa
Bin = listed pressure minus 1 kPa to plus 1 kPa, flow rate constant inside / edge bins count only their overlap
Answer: 3.347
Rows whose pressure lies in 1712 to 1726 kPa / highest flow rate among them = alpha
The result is 5.611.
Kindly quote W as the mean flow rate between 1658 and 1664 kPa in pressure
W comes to 3.54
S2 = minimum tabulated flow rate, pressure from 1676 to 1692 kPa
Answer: 5.221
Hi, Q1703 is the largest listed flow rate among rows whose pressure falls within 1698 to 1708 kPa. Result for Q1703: 5.868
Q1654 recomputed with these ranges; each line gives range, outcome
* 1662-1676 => 3.715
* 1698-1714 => 5.336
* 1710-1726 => 5.321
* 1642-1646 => 5.805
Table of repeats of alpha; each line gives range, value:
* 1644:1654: 6.064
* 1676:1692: 5.668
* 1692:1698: 5.873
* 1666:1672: 4.819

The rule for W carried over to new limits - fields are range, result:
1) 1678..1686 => 5.43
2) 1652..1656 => 4.49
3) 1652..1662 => 3.93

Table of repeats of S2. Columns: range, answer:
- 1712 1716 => 5.329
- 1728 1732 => 5.164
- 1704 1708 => 5.396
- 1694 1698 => 5.666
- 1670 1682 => 4.769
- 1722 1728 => 5.061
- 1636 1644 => 5.615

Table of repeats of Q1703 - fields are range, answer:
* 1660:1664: 3.715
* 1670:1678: 5.221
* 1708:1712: 5.356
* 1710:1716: 5.377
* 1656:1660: 3.76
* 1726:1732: 5.225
